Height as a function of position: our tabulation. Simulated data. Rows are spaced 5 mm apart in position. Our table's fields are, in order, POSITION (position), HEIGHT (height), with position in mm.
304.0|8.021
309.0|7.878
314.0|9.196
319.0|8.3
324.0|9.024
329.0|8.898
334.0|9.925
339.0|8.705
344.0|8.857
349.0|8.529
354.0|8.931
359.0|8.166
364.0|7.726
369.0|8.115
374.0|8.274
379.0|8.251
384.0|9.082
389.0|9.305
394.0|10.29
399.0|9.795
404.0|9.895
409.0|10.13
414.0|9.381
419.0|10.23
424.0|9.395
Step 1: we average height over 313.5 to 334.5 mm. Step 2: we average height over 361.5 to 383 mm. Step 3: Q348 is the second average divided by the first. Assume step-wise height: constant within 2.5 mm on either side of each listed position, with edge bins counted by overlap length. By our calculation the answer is 0.91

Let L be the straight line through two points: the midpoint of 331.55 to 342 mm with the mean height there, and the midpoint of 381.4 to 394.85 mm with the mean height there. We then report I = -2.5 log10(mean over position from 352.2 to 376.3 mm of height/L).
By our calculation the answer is 0.14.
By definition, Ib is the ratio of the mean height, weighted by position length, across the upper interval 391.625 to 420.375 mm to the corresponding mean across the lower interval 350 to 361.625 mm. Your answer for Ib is 1.16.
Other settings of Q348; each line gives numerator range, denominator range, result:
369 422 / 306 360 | 1.07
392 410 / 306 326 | 1.17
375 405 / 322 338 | 1.01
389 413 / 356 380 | 1.22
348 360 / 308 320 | 1.00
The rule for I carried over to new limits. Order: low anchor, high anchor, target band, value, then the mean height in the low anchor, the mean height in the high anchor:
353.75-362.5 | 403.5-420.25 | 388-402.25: -0.050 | 8.36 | 9.89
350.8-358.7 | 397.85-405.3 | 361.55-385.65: 0.112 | 8.68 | 9.85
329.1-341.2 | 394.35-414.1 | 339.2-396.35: 0.105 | 9.25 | 9.9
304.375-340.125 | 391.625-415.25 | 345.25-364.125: 0.098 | 8.8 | 9.92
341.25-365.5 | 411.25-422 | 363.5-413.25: 0.008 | 8.47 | 9.79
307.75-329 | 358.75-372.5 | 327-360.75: -0.071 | 8.68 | 8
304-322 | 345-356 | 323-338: -0.084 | 8.41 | 8.74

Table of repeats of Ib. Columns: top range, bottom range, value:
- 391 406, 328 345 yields 1.09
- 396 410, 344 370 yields 1.19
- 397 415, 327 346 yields 1.08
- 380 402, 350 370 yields 1.15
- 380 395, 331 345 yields 1.02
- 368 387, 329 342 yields 0.92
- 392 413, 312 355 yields 1.12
